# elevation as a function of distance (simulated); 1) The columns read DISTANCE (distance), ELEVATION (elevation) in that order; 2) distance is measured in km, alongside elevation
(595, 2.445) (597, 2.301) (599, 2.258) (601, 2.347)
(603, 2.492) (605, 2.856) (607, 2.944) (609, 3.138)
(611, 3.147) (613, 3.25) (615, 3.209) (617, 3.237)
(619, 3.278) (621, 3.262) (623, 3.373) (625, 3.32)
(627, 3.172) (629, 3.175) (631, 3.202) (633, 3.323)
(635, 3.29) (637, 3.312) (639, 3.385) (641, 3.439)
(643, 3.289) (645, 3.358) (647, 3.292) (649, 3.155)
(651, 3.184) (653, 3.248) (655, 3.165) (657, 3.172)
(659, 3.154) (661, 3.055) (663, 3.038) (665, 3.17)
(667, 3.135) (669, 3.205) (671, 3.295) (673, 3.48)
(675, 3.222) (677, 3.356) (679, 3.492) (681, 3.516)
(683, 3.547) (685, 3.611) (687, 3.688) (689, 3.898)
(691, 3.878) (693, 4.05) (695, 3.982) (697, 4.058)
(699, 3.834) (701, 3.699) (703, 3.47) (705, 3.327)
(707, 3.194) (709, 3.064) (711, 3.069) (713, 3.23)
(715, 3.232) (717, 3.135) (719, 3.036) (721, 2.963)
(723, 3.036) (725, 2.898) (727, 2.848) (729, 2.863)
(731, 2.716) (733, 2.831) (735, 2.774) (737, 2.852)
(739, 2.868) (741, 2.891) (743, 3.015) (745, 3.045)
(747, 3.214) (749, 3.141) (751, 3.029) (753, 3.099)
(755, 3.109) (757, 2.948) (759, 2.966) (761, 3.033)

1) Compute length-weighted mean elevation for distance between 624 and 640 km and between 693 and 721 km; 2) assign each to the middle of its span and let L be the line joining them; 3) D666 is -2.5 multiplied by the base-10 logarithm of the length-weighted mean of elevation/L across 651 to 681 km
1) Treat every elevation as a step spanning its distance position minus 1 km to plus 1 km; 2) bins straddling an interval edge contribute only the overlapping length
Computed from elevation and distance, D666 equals 0.03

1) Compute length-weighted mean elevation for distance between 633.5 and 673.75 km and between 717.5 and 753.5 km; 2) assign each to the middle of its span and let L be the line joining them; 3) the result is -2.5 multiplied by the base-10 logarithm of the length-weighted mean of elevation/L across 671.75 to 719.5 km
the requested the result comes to -0.14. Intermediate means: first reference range 3.24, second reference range 2.95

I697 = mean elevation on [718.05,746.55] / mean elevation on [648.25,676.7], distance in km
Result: 0.91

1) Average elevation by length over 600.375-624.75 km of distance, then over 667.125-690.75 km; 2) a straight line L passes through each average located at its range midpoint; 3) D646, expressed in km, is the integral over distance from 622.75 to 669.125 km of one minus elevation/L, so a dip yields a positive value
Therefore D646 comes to 0.5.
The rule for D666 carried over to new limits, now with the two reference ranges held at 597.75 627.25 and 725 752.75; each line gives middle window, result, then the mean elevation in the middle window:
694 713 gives -0.186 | 3.51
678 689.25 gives -0.212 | 3.61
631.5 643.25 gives -0.118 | 3.34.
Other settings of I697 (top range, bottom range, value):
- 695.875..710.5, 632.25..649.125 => 1.06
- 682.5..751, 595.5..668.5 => 1.05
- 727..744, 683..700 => 0.74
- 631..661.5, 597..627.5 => 1.09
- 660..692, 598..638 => 1.11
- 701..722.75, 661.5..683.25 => 0.97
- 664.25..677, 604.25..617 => 1.05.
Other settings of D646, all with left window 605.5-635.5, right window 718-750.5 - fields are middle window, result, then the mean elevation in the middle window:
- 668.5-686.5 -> -2.1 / 3.43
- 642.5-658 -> -0.4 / 3.23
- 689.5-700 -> -3.2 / 3.96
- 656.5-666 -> 0.0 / 3.11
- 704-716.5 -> -0.8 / 3.18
